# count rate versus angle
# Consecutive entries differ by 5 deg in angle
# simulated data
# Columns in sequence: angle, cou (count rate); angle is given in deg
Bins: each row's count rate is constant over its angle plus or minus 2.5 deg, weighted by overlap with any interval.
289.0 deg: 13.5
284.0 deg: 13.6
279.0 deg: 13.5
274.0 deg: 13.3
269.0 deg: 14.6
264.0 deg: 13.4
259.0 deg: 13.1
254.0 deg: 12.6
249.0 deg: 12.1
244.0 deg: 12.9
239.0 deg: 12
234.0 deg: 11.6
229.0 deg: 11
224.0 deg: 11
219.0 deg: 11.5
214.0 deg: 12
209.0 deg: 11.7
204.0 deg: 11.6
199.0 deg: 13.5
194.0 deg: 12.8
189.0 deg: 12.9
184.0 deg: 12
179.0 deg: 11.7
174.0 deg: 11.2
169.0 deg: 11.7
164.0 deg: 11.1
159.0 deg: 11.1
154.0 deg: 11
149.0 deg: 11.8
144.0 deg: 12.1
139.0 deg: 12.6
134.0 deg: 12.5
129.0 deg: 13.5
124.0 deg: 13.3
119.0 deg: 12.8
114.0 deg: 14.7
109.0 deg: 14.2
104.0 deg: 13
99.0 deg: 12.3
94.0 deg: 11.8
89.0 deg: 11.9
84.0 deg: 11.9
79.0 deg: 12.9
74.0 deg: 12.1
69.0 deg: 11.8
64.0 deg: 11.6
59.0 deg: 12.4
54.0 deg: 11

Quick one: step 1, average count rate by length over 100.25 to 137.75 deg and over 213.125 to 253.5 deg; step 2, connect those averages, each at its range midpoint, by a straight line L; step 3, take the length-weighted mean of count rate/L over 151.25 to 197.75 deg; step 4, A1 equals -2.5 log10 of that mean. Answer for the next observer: 0.07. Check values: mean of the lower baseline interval 13.4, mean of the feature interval 11.8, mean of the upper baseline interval 11.8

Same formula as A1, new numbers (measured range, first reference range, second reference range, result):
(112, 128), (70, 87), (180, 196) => -0.10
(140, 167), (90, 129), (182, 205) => 0.12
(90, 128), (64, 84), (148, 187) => -0.11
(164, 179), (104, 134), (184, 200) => 0.14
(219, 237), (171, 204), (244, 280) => 0.14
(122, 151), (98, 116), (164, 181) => 0.00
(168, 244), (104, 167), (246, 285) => 0.09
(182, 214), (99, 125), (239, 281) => 0.07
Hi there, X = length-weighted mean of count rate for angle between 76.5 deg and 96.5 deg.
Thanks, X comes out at 12.1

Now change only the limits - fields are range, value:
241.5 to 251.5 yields 12.5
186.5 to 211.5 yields 12.5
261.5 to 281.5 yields 13.7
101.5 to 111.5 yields 13.6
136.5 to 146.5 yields 12.3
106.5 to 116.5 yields 14.4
